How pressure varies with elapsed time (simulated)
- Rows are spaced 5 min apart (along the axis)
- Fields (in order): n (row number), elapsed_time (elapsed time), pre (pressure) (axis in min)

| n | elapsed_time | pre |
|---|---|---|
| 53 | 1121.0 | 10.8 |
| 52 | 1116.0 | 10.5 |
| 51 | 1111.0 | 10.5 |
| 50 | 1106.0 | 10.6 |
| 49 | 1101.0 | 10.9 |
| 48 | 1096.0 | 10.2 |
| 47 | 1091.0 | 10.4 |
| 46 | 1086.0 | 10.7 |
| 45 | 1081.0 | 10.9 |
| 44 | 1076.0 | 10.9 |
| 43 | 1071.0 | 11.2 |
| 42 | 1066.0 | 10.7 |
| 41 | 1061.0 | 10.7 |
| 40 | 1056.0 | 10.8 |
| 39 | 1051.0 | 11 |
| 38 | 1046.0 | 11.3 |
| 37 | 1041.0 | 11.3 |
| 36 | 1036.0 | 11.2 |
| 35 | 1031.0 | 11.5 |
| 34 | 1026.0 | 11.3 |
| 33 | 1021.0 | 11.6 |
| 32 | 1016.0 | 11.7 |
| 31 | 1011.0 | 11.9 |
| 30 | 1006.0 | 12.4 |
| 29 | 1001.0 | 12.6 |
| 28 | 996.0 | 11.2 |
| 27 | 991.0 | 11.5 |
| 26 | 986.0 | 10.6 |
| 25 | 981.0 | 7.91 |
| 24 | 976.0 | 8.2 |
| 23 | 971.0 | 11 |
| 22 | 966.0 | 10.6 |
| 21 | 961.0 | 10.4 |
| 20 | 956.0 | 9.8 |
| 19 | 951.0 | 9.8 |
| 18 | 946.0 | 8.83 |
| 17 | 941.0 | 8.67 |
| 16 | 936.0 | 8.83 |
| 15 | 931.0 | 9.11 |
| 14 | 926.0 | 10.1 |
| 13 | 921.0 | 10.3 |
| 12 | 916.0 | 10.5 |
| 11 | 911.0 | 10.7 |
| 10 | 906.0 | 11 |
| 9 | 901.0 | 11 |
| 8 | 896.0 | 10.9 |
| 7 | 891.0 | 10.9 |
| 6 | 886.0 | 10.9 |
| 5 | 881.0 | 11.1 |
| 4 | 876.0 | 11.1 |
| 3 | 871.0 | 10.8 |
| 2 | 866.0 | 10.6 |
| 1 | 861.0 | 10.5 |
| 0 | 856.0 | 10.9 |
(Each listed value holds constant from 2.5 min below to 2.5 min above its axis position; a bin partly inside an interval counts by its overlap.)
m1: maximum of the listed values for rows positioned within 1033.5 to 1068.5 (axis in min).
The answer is 11.3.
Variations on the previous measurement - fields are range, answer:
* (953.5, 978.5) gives 11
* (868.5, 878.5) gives 11.1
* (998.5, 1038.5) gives 12.6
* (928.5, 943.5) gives 9.11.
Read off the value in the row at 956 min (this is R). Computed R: 9.8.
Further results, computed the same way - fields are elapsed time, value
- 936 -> 8.83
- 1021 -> 11.6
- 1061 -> 10.7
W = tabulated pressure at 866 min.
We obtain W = 10.6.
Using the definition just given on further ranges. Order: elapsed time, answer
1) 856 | 10.9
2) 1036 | 11.2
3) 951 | 9.8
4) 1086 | 10.7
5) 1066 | 10.7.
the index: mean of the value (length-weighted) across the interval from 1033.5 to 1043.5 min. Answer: 11.2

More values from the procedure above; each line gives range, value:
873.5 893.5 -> 11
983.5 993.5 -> 11.1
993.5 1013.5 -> 12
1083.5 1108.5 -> 10.6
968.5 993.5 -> 9.84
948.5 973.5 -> 10.3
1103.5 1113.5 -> 10.6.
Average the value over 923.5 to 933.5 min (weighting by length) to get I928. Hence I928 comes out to 9.61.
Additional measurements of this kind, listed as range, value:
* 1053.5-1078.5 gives 10.9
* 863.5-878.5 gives 10.8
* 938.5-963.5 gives 9.5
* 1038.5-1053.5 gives 11.2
